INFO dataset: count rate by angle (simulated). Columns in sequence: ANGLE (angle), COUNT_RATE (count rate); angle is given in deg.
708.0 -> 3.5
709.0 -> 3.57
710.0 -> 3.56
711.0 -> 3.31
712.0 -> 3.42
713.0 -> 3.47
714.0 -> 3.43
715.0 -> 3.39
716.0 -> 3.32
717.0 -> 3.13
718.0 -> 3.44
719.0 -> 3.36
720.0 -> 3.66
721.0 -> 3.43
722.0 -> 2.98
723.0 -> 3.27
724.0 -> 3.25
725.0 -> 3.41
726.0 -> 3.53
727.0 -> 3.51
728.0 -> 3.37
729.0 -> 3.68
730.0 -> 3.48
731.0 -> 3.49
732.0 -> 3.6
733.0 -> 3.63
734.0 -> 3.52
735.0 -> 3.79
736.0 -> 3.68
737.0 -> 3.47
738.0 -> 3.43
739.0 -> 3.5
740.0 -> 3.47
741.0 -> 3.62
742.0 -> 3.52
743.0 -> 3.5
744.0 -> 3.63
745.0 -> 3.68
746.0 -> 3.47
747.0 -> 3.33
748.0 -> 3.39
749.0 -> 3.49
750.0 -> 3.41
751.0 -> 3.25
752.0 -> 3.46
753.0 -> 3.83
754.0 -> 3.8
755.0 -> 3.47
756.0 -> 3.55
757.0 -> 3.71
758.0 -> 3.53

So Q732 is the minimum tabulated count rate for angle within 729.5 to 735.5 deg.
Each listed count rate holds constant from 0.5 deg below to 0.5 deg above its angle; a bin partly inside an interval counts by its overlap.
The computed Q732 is 3.48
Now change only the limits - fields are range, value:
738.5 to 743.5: 3.47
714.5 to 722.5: 2.98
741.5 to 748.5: 3.33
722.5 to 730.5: 3.25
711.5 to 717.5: 3.13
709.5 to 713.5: 3.31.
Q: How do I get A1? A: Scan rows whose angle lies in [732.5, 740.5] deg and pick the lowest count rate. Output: 3.43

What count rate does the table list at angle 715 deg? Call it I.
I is 3.39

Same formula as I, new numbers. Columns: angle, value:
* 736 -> 3.68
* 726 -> 3.53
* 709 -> 3.57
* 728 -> 3.37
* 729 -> 3.68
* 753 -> 3.83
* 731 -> 3.49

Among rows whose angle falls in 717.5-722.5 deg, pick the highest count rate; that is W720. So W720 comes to 3.66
